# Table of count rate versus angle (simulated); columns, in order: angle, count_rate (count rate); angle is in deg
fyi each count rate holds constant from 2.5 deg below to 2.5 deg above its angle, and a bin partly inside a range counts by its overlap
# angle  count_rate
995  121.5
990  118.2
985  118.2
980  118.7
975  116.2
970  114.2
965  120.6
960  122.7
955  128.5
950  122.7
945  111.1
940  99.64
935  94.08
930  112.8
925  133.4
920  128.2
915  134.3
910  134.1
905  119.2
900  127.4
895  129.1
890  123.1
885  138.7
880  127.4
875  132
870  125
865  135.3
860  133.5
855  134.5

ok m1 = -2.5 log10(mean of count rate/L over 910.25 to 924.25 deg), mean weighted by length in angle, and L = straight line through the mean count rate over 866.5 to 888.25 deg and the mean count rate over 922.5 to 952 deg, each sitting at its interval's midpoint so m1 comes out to -0.12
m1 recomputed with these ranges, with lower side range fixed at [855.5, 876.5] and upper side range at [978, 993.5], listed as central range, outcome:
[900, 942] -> 0.05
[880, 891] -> -0.01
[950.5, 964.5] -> -0.02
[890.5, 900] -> 0.01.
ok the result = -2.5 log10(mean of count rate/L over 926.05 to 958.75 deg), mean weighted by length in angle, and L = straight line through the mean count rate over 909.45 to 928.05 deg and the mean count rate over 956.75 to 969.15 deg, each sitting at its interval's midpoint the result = 0.12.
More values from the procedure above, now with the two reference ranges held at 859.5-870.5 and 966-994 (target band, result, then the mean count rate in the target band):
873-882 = 0.01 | 130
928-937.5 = 0.20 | 103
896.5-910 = 0.01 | 126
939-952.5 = 0.09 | 112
